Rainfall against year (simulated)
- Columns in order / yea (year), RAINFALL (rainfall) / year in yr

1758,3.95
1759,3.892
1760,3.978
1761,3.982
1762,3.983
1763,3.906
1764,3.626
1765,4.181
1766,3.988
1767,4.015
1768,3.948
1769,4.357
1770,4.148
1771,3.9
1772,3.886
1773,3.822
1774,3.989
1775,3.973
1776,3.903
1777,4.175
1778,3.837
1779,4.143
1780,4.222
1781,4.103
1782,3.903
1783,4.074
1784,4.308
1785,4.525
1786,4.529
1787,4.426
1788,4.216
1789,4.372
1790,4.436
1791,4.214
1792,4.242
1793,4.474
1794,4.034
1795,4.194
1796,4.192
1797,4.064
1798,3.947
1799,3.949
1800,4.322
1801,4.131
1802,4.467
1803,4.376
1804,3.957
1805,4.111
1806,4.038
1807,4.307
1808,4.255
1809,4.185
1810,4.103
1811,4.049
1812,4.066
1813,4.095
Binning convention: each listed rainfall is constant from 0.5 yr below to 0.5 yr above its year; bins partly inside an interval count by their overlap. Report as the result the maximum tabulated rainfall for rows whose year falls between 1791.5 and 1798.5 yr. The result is 4.474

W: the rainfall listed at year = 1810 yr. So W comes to 4.103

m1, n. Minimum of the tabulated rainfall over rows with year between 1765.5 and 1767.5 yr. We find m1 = 3.988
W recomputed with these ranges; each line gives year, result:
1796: 4.192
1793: 4.474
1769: 4.357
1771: 3.9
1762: 3.983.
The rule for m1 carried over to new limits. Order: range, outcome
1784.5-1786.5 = 4.525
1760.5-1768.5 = 3.626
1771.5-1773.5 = 3.822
